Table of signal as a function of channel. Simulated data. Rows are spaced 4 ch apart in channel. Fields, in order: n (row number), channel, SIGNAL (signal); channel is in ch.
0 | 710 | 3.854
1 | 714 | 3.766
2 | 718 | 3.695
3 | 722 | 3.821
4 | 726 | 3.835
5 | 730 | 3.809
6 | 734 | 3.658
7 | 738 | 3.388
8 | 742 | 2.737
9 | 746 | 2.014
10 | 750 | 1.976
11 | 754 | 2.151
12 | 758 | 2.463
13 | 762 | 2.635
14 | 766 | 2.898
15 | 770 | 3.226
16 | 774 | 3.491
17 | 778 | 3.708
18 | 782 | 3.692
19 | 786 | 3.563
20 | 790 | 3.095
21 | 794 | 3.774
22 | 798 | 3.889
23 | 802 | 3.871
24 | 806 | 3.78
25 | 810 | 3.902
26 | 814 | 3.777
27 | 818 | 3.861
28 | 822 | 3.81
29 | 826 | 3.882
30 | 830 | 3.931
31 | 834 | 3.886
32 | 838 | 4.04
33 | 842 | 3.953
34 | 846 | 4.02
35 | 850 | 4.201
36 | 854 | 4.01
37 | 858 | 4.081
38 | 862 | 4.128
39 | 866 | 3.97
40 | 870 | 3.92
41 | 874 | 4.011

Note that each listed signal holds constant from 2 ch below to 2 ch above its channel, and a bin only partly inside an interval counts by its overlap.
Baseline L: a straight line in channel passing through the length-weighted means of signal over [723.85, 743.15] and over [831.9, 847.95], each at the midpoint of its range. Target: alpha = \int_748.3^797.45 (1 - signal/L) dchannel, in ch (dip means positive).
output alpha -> 8.1 ch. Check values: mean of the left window 3.52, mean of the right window 3.97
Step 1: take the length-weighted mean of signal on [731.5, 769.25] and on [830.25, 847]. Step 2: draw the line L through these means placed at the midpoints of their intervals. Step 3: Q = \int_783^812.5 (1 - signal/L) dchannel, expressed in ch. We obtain -2.80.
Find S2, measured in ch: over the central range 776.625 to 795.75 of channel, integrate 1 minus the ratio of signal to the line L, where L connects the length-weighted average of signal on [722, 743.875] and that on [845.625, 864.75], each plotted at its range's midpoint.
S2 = 1.1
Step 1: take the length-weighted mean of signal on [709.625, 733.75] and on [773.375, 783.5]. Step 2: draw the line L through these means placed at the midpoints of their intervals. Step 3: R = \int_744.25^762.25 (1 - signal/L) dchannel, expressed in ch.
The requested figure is 7.2 ch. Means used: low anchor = 3.78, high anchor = 3.65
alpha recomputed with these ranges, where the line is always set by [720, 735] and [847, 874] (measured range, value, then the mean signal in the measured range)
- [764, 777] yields 2.11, 3.24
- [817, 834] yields 0.45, 3.87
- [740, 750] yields 3.99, 2.3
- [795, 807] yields 0.26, 3.85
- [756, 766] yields 3.21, 2.62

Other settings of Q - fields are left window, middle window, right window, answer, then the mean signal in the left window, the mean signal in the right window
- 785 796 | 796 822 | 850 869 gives -1.6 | 3.47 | 4.06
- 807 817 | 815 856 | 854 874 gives -0.4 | 3.84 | 4.02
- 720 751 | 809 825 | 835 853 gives 0.0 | 3.19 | 4.04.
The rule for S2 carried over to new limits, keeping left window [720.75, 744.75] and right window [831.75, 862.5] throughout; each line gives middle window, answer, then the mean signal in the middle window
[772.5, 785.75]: 0.29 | 3.63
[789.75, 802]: 0.28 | 3.7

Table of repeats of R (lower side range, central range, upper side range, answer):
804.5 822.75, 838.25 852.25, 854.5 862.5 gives -0.2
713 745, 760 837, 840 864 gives 4.4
